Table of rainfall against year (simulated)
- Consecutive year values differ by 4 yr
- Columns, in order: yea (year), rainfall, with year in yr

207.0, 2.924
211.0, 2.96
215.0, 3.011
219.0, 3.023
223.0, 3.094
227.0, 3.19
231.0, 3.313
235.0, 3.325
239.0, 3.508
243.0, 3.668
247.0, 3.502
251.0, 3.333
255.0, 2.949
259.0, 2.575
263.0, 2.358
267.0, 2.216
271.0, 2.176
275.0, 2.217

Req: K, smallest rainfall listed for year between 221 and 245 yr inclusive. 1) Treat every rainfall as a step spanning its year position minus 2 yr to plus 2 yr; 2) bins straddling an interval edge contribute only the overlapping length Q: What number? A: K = 3.094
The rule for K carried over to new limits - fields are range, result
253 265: 2.358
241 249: 3.502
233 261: 2.575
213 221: 3.011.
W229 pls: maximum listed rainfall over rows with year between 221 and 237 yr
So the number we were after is 3.325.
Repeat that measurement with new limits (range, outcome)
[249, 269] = 3.333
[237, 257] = 3.668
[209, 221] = 3.023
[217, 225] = 3.094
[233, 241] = 3.508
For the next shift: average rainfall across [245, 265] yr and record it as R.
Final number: 2.94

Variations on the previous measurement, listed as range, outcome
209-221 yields 3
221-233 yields 3.2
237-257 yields 3.39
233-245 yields 3.5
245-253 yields 3.42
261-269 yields 2.29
